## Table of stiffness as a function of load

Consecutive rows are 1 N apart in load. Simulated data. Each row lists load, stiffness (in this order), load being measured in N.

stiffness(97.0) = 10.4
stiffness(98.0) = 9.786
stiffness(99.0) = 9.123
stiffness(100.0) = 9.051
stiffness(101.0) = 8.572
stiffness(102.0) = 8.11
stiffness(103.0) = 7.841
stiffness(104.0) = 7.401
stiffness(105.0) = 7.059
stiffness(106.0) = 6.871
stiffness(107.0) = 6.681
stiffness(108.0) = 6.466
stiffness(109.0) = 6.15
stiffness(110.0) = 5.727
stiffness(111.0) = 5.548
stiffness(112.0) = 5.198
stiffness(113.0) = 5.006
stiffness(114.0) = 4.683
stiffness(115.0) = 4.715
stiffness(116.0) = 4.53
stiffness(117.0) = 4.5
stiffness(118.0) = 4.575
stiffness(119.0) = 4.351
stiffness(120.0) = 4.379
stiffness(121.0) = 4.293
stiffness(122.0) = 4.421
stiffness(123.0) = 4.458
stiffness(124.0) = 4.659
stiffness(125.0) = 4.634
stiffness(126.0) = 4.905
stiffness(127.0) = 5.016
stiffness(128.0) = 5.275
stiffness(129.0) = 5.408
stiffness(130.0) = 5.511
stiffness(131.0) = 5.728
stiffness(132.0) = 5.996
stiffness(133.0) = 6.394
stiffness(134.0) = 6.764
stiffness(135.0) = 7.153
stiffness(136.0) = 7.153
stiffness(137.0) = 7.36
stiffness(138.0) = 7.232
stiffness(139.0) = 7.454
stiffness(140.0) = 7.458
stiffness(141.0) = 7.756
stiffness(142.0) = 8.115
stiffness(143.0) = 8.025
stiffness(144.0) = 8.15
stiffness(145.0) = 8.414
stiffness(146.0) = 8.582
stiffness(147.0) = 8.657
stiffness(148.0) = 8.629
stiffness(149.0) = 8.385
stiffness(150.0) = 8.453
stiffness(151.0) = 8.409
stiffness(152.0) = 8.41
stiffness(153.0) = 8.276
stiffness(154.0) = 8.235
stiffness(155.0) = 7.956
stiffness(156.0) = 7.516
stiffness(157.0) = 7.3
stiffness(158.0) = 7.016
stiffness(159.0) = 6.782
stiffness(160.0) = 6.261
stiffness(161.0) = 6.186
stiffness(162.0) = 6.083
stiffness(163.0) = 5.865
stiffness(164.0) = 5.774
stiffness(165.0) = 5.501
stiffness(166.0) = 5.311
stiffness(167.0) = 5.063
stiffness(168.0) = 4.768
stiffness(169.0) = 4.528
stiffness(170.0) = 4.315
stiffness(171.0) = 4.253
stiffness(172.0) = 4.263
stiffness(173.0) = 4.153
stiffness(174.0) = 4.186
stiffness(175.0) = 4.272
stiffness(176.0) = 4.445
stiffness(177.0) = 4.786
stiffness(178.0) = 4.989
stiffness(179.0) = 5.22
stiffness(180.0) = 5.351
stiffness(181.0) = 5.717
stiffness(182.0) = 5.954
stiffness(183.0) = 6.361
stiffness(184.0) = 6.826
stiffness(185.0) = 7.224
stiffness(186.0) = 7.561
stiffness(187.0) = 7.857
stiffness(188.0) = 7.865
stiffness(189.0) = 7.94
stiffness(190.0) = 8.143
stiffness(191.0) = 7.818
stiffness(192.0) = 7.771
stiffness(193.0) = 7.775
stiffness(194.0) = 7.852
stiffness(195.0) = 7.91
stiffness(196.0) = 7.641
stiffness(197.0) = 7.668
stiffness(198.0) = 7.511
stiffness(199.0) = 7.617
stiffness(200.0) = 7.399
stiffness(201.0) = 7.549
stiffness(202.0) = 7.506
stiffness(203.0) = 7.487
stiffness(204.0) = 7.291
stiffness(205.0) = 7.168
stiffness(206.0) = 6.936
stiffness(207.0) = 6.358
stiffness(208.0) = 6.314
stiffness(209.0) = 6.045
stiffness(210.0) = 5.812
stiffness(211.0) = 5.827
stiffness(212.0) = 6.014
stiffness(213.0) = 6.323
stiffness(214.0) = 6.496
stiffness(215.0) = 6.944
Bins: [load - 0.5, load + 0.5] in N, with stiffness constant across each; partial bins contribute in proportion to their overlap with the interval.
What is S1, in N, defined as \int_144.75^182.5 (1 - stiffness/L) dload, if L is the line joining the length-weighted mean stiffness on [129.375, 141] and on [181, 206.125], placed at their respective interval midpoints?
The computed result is 4.3 N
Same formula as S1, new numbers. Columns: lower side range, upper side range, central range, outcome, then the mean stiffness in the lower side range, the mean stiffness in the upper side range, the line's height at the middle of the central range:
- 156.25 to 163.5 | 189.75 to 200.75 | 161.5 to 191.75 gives 5.80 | 6.53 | 7.72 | 7.1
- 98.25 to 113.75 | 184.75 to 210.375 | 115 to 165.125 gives 4.18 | 6.99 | 7.39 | 7.14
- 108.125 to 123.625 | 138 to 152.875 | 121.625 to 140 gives 1.90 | 4.87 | 8.18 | 6.54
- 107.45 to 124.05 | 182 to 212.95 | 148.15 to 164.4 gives -3.52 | 4.93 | 7.2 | 6.06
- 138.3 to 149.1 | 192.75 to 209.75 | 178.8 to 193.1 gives 0.85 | 8.12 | 7.27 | 7.49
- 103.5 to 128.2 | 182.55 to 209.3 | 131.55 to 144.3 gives -3.15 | 5.26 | 7.4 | 5.85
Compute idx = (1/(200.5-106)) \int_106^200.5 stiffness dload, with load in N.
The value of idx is 6.35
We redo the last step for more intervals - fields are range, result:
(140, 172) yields 6.96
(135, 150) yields 7.94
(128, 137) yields 6.27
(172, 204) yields 6.69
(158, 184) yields 5.28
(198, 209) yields 7.13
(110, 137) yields 5.25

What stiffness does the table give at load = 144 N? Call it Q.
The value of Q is 8.15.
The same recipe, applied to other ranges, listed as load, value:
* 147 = 8.657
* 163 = 5.865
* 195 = 7.91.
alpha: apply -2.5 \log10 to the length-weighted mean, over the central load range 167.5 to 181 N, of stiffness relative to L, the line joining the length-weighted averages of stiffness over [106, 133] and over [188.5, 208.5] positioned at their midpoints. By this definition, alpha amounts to 0.416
